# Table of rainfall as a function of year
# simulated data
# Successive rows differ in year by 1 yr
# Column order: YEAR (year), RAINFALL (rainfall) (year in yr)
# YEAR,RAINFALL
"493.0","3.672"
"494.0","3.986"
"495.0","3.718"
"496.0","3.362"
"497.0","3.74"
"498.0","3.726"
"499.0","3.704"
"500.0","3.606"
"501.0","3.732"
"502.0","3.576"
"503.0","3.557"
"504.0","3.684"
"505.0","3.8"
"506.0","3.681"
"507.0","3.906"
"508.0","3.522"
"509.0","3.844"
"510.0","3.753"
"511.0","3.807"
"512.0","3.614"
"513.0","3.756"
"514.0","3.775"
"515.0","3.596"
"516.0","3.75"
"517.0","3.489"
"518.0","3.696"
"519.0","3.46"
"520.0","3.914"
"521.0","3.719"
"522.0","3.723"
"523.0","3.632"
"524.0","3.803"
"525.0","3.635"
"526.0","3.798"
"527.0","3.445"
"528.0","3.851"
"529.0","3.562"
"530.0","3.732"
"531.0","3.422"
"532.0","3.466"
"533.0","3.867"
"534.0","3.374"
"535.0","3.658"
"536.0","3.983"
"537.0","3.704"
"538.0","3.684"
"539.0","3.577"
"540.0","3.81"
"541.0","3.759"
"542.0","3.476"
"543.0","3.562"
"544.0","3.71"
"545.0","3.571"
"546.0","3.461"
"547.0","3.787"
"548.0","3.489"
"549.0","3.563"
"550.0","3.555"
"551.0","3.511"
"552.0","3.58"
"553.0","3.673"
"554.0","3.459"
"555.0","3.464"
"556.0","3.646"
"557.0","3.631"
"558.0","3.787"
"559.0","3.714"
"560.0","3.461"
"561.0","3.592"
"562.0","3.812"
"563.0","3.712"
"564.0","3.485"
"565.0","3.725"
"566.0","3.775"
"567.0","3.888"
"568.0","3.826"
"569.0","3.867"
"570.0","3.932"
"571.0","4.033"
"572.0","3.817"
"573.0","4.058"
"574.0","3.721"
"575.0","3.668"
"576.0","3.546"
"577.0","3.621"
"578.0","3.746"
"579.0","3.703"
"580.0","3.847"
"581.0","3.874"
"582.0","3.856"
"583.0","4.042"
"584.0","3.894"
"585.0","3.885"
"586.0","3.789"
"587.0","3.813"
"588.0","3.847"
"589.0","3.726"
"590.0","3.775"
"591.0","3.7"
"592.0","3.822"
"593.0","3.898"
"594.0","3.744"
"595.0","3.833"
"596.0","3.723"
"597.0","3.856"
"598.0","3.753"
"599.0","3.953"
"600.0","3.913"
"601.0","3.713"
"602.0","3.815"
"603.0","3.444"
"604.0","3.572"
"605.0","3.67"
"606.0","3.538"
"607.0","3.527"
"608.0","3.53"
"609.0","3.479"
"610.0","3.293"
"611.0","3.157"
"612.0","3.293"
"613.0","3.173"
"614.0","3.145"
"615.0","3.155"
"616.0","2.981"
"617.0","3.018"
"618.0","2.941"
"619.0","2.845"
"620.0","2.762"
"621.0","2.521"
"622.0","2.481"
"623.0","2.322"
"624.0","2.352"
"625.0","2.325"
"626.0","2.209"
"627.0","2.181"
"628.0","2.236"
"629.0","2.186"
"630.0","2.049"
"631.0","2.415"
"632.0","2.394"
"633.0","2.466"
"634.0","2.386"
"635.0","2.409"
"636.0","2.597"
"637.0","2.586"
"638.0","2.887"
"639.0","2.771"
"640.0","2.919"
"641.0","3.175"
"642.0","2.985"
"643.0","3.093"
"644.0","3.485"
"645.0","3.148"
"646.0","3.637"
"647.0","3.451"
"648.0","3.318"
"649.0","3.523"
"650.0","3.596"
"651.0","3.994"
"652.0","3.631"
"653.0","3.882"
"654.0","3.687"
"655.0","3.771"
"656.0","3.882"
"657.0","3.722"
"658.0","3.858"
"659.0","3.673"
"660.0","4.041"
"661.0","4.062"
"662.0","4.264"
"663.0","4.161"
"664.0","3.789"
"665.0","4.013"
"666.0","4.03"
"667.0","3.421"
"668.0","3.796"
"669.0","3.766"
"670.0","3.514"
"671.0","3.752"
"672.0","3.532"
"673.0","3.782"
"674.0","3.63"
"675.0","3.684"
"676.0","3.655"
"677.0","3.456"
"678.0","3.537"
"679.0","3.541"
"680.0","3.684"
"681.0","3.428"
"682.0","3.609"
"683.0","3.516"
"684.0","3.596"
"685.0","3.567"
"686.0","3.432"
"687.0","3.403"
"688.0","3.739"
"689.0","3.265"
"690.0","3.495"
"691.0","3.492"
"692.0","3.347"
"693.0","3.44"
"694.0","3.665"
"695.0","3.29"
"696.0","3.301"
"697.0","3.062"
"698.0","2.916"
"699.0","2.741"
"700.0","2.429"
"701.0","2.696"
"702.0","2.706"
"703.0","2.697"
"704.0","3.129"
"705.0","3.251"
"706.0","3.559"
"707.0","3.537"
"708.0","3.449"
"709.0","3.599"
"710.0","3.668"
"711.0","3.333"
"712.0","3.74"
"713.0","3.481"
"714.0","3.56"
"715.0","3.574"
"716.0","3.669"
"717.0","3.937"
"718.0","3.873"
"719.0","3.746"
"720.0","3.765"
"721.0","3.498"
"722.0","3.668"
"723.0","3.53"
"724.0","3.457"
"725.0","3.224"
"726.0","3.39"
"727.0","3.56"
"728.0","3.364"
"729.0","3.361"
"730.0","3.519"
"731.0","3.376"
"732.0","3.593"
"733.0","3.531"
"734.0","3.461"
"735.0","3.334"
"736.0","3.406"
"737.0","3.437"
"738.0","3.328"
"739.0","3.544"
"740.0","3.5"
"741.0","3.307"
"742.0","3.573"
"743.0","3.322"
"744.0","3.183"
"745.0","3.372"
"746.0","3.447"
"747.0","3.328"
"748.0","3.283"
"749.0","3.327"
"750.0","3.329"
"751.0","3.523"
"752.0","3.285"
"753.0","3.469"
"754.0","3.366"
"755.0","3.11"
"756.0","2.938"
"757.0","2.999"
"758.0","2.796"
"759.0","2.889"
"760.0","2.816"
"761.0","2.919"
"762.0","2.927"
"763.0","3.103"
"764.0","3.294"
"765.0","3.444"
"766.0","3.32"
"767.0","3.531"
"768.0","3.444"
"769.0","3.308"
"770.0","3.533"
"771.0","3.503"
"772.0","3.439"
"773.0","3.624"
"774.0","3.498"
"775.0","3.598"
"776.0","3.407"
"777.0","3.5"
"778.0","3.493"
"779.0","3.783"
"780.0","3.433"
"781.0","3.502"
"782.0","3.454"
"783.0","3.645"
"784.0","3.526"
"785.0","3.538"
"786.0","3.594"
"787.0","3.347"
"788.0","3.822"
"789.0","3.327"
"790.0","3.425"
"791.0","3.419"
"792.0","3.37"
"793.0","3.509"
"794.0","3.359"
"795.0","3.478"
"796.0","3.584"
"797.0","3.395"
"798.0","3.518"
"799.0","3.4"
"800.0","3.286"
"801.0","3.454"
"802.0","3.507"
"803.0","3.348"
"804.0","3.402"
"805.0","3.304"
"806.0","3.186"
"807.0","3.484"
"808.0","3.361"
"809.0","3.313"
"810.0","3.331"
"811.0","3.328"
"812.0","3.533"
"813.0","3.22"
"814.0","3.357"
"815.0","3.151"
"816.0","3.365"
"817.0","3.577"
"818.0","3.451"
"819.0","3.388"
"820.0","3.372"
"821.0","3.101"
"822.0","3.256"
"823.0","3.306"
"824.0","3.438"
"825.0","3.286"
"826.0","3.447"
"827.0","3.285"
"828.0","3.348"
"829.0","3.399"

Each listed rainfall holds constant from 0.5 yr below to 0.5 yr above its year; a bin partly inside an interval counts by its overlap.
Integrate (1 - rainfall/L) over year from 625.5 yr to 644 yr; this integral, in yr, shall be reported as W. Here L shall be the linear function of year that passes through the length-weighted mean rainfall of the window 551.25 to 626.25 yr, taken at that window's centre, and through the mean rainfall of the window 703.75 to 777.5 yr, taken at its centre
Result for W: 4.9 yr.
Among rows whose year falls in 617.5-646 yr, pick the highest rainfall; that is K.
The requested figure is 3.637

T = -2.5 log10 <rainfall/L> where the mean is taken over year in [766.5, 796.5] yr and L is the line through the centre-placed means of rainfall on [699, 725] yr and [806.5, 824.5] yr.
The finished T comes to -0.04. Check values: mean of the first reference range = 3.41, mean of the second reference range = 3.35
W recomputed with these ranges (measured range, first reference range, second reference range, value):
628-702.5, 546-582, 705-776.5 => 3.7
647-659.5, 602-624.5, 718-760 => -2.0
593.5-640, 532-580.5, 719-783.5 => 7.5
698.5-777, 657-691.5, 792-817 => 4.0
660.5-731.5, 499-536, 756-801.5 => -0.5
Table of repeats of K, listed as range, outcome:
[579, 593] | 4.042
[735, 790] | 3.822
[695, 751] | 3.937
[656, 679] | 4.264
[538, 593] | 4.058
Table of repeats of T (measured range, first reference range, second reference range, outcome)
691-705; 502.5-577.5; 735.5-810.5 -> 0.14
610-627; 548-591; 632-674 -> 0.27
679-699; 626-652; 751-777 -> -0.13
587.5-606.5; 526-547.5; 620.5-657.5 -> -0.16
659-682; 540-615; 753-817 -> -0.06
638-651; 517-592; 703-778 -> 0.09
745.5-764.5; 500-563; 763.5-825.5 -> 0.10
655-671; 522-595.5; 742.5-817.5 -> -0.09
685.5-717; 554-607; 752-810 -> 0.06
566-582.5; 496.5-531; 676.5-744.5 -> -0.06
